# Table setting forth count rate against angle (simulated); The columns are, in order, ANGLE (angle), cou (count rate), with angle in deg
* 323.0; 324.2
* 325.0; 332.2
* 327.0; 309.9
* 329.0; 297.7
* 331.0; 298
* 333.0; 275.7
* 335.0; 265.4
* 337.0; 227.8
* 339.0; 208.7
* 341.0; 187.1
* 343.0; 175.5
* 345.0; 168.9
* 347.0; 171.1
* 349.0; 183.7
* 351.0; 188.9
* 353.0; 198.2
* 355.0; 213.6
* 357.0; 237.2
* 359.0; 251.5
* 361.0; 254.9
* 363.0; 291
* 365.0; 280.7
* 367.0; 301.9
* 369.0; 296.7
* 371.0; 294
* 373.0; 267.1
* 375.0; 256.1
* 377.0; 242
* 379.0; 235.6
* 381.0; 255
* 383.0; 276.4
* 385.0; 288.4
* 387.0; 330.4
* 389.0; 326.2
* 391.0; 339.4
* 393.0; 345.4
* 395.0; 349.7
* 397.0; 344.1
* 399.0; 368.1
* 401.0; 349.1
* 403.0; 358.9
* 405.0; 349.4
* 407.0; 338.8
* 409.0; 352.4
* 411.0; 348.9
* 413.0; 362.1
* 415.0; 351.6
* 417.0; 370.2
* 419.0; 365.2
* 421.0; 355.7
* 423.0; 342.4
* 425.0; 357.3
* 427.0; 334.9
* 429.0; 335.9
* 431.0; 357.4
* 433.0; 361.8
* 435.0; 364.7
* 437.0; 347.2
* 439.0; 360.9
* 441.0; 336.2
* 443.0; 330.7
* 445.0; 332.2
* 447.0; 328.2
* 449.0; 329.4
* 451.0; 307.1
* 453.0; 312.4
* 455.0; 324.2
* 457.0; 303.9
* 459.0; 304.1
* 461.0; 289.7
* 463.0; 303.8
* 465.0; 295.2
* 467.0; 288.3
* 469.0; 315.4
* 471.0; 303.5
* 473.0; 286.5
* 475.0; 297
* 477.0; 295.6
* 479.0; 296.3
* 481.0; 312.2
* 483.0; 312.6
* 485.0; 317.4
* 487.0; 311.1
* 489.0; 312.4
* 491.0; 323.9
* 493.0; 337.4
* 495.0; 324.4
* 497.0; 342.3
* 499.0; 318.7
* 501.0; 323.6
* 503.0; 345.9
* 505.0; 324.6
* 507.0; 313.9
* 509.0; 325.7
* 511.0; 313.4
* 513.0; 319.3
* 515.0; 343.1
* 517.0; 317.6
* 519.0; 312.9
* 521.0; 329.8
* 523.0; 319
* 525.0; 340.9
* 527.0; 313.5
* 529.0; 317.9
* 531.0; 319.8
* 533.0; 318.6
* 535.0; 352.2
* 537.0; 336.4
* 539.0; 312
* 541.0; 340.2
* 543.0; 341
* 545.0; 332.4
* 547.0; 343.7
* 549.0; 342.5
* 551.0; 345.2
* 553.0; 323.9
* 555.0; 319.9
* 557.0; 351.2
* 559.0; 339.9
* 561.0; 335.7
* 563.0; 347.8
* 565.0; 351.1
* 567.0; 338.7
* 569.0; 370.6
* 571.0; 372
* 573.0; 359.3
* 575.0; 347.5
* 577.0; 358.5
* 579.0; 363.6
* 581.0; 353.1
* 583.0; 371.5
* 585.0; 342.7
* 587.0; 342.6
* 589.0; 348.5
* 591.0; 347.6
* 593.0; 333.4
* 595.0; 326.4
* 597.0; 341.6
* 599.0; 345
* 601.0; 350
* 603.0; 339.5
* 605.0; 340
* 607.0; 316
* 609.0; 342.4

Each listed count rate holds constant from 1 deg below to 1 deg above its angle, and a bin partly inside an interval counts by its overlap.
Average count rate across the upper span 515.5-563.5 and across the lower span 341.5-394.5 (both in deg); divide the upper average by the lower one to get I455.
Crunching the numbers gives 1.29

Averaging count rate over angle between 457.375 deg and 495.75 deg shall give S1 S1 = 307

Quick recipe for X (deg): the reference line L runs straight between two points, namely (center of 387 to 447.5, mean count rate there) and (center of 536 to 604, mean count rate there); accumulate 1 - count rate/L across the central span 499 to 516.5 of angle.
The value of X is 1.0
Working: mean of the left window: 349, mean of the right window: 345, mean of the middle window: 326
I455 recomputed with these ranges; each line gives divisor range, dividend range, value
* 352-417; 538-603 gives 1.14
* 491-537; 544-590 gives 1.07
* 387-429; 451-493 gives 0.88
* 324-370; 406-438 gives 1.45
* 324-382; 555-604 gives 1.41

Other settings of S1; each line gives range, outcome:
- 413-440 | 355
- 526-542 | 326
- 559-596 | 350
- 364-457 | 327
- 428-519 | 321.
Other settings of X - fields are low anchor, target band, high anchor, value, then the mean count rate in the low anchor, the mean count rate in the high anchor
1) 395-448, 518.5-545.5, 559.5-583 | 2.0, 350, 355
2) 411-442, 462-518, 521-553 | 4.2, 353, 331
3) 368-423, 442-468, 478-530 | 0.9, 323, 322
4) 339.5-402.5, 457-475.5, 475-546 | 0.4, 267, 323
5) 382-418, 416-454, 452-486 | -2.5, 342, 303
